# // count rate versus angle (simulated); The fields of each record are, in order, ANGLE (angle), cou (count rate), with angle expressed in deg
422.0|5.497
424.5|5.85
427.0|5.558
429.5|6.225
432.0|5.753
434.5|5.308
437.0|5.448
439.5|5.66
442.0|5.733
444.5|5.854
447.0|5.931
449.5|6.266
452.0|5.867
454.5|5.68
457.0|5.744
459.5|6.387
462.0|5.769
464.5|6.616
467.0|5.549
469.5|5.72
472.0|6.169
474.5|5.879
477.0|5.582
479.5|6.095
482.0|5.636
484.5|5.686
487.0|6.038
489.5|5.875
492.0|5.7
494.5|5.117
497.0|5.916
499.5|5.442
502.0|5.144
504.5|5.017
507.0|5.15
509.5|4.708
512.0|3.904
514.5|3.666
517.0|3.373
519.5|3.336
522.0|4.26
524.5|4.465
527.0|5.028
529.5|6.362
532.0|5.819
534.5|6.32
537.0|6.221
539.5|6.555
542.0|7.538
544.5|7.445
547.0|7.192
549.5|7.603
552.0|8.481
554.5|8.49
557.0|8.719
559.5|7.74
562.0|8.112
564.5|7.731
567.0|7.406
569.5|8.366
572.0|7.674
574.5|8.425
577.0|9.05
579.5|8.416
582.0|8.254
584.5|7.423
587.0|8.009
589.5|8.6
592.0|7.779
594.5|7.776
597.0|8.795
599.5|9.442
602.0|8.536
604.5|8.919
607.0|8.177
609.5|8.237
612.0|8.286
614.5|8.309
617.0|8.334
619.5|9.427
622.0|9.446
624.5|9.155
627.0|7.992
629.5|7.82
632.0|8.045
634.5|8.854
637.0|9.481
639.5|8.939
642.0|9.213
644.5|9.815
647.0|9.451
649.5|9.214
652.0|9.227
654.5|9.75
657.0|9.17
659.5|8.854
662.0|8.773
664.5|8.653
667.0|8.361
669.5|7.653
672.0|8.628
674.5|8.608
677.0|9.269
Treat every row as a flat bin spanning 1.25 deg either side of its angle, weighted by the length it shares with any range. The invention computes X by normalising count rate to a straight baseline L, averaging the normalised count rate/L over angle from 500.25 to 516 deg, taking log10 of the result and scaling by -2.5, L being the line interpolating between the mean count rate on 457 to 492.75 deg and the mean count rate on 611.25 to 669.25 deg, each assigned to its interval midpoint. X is 0.37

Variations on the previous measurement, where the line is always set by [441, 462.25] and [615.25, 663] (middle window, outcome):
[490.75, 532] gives 0.388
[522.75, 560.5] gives 0.081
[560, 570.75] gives -0.015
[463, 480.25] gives 0.055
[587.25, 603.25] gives -0.024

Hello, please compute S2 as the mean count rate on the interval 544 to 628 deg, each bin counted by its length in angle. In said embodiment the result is 8.3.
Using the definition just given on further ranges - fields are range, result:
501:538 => 4.84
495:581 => 6.44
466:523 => 5.17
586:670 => 8.73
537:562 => 7.69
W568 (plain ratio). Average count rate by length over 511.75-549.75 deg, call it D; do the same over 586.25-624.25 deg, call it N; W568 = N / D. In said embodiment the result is 1.5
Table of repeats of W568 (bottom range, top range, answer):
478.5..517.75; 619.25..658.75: 1.75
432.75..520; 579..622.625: 1.54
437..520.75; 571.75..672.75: 1.58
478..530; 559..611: 1.64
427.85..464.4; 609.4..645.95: 1.50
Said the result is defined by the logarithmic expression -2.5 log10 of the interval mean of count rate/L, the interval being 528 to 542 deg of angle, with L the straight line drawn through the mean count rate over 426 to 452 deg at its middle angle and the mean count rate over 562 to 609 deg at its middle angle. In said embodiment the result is 0.17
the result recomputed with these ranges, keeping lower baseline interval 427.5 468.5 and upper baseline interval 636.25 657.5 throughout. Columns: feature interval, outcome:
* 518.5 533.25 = 0.42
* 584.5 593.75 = 0.04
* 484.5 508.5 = 0.22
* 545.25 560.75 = -0.04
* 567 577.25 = -0.02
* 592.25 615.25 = 0.02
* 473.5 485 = 0.11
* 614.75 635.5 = 0.04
